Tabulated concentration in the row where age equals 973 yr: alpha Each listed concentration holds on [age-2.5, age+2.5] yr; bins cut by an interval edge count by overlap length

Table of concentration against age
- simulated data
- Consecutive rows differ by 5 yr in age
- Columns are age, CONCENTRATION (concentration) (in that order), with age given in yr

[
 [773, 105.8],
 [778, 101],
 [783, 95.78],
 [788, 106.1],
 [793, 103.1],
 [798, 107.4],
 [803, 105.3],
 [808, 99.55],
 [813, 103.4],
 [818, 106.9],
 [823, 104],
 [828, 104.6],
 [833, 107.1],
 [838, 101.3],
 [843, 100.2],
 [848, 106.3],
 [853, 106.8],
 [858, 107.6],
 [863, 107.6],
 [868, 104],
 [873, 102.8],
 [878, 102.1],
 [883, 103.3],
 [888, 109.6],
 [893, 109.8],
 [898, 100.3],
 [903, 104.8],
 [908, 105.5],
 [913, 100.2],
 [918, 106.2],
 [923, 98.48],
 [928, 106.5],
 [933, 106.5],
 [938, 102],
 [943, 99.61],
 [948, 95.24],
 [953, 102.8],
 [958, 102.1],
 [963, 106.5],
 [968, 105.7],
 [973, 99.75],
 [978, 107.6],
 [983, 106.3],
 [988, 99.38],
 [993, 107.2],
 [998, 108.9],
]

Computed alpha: 99.75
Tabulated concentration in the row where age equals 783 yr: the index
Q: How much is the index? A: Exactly 95.78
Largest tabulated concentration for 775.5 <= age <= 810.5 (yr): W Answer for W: 107.4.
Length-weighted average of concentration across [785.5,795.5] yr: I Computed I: 105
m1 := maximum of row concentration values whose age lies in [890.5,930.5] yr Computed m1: 109.8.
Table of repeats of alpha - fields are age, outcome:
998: 108.9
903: 104.8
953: 102.8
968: 105.7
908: 105.5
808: 99.55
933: 106.5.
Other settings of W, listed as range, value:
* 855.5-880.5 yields 107.6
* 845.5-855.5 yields 106.8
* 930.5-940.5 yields 106.5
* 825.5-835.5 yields 107.1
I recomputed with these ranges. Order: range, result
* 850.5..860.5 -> 107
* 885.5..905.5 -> 106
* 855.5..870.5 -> 106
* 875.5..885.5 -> 103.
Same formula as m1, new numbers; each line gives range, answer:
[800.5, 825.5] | 106.9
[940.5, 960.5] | 102.8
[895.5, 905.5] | 104.8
